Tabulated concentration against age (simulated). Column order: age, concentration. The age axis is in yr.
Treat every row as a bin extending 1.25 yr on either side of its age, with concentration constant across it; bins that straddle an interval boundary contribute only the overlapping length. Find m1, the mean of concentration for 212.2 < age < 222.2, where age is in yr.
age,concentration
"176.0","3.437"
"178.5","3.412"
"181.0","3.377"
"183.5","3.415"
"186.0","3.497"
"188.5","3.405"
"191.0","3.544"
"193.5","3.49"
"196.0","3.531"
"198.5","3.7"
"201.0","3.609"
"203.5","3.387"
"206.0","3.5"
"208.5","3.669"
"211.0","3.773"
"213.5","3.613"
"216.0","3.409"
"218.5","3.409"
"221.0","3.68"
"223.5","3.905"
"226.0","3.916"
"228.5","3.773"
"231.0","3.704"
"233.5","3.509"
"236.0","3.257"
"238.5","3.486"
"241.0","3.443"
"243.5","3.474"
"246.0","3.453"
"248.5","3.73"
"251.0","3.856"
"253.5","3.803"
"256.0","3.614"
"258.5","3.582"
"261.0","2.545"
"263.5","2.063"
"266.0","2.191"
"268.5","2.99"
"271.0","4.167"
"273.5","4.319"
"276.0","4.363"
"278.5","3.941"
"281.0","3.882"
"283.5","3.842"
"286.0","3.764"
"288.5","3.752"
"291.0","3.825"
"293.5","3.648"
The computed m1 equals 3.53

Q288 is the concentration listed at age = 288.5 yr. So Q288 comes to 3.752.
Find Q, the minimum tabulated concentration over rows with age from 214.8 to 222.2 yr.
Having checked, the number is 3.409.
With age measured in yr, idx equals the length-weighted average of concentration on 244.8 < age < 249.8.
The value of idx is 3.6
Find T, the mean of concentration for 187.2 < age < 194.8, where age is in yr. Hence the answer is 3.48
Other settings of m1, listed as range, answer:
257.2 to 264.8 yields 2.73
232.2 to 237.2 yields 3.39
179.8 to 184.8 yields 3.4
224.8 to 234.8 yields 3.72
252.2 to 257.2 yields 3.71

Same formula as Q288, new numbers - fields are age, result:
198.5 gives 3.7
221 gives 3.68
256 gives 3.614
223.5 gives 3.905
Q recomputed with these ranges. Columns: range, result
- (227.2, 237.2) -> 3.257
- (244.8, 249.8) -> 3.453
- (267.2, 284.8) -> 2.99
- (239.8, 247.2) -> 3.443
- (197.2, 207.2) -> 3.387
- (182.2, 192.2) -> 3.405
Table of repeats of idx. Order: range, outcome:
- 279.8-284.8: 3.86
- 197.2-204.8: 3.56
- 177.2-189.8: 3.42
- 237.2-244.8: 3.47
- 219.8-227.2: 3.83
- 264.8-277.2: 3.61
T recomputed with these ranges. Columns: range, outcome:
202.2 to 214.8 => 3.59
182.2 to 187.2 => 3.45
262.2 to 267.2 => 2.13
